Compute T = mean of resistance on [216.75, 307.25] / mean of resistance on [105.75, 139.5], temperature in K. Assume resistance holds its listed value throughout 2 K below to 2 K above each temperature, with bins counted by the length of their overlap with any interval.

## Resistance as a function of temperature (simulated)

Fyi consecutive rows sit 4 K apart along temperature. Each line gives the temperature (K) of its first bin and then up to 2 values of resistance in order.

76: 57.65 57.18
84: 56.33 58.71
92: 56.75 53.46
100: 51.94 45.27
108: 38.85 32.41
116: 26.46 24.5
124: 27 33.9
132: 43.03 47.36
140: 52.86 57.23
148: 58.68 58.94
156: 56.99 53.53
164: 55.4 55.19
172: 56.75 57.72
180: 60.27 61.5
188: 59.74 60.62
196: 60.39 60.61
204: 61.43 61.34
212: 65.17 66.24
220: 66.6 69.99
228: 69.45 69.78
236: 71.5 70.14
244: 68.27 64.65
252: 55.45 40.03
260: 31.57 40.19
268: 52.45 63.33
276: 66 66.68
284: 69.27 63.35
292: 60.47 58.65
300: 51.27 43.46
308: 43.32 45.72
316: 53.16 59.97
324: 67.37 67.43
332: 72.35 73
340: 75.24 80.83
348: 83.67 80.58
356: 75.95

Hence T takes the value 1.7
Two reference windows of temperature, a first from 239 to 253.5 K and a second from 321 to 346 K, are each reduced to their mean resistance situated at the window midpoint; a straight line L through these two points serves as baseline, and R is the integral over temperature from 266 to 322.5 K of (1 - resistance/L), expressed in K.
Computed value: 9.5 K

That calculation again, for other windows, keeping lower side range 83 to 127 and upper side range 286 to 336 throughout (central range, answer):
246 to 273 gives 2.4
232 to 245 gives -4.4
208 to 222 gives -4.1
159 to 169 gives -1.7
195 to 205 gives -2.3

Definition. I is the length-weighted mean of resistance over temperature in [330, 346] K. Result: 75.4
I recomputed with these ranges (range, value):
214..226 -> 67.6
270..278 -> 64.7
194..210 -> 60.9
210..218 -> 65.7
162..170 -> 55.3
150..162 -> 56.5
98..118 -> 39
